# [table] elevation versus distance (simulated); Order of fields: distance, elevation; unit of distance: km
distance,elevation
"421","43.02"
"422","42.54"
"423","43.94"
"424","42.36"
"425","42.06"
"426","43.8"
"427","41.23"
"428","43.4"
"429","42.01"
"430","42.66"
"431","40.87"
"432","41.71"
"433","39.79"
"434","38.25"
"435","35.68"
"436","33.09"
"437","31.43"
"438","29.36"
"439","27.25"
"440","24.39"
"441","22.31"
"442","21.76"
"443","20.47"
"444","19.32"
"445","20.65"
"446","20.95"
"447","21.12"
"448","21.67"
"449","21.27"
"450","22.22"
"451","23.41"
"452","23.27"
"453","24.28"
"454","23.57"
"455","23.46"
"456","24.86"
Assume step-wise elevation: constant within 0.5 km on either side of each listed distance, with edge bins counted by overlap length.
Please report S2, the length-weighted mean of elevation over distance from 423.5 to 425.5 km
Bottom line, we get 42.2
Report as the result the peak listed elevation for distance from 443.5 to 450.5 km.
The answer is 22.22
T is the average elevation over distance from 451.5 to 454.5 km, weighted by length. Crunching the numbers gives 23.7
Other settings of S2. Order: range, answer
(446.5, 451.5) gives 21.9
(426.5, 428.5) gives 42.3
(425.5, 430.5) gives 42.6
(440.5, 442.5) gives 22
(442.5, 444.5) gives 19.9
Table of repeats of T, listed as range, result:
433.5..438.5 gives 33.6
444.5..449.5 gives 21.1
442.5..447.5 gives 20.5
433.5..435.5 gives 37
